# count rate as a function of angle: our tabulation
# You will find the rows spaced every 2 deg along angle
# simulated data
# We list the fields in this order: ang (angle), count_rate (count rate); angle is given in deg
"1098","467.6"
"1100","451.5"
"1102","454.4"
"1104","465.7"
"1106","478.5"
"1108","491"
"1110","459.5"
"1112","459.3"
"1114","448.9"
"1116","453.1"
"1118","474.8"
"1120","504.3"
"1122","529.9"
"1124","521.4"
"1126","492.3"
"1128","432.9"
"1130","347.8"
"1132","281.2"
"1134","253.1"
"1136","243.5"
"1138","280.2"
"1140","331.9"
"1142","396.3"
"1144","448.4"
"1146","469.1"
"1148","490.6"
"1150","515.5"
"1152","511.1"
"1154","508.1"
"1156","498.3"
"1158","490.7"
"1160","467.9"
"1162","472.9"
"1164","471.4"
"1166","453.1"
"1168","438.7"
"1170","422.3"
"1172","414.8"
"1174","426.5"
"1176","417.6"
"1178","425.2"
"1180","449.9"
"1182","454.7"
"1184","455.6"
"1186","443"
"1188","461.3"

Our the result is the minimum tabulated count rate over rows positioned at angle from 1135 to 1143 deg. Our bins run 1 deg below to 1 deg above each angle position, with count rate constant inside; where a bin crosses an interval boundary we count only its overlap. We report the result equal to 243.5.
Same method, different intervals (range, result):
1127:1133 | 281.2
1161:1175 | 414.8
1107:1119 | 448.9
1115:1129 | 432.9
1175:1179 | 417.6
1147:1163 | 467.9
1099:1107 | 451.5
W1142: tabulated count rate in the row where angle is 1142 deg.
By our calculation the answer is 396.3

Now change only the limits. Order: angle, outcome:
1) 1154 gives 508.1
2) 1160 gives 467.9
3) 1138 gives 280.2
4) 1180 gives 449.9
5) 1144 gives 448.4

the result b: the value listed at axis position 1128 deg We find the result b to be 432.9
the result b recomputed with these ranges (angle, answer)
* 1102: 454.4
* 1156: 498.3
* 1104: 465.7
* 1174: 426.5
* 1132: 281.2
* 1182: 454.7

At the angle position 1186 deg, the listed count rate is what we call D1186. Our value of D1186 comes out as 443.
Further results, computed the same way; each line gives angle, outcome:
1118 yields 474.8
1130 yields 347.8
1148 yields 490.6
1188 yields 461.3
